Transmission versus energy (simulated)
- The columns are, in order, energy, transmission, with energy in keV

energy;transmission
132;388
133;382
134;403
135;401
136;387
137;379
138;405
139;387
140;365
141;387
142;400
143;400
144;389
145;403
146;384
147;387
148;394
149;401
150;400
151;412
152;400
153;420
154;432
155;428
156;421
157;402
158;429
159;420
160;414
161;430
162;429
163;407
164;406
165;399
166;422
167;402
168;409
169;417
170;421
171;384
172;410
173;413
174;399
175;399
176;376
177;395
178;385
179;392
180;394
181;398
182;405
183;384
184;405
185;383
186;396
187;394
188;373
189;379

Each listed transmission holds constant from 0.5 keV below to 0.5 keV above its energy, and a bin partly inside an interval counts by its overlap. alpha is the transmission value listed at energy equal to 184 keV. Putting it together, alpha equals 405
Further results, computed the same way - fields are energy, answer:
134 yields 403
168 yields 409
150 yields 400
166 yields 422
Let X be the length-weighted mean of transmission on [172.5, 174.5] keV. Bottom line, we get 406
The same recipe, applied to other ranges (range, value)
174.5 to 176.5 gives 388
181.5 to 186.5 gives 395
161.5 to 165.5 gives 410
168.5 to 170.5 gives 419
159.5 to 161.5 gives 422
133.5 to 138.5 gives 395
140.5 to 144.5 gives 394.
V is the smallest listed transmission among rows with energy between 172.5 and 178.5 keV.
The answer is 376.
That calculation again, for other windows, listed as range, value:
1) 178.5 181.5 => 392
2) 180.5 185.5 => 383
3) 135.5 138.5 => 379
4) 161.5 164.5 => 406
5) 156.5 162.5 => 402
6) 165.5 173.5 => 384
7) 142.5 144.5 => 389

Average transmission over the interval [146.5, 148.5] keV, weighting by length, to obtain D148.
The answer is 390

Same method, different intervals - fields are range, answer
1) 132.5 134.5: 392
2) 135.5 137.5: 383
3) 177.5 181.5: 392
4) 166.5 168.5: 406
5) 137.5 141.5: 386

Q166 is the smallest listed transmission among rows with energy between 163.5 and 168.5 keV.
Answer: 399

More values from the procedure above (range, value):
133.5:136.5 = 387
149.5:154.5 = 400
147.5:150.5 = 394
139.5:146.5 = 365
